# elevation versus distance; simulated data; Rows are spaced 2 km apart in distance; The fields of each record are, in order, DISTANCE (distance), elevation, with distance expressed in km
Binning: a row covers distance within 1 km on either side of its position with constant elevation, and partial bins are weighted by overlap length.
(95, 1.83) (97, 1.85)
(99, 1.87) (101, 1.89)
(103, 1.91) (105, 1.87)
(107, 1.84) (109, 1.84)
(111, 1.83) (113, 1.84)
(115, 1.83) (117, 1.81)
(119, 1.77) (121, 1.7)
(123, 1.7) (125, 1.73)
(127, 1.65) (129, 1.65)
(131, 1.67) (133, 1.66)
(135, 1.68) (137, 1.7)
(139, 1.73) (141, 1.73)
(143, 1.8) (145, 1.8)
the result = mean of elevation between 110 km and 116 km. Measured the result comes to 1.83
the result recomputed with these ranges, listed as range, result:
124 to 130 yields 1.68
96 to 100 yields 1.86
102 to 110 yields 1.87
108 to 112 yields 1.83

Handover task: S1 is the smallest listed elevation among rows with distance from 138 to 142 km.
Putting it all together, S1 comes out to 1.73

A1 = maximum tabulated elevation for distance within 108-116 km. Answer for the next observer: 1.84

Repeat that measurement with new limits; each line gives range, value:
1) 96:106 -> 1.91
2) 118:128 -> 1.77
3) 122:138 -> 1.73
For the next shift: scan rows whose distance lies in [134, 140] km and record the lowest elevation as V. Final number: 1.68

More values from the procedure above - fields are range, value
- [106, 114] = 1.83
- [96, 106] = 1.85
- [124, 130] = 1.65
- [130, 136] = 1.66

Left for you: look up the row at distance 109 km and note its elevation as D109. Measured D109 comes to 1.84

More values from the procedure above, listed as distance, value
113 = 1.84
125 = 1.73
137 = 1.7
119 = 1.77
